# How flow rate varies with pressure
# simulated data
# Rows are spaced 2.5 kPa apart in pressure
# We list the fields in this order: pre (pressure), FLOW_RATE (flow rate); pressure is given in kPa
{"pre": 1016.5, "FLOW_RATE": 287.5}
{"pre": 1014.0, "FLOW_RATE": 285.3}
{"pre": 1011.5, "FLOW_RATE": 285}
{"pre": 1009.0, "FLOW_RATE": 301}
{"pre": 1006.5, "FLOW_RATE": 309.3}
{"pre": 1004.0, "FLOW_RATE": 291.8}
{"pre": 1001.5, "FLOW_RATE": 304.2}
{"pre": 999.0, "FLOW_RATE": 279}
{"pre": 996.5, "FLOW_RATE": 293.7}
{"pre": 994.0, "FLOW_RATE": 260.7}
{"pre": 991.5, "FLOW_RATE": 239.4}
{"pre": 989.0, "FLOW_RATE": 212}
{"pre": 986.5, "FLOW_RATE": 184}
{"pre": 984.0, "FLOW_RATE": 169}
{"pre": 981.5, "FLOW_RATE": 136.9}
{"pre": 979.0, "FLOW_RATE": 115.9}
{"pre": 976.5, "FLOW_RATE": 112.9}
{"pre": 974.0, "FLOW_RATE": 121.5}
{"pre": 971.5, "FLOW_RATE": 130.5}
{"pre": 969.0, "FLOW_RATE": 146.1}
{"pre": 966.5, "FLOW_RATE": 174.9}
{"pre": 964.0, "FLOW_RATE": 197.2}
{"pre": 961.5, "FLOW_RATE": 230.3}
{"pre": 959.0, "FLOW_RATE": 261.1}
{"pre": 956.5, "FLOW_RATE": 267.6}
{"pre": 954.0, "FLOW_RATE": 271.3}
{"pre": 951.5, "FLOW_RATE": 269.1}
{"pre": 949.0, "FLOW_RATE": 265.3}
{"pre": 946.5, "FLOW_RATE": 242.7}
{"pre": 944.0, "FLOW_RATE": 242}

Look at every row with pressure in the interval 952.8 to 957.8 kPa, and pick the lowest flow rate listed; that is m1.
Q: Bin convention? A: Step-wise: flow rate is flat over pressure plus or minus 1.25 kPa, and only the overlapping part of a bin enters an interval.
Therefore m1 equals 267.6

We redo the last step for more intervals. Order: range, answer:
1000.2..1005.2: 291.8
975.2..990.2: 112.9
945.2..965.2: 197.2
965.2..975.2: 121.5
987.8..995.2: 212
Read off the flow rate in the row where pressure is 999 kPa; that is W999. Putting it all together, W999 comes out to 279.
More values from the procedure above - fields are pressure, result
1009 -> 301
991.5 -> 239.4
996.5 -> 293.7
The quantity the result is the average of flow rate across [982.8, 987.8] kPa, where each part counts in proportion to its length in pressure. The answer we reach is 177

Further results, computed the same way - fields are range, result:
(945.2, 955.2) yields 262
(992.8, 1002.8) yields 285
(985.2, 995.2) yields 224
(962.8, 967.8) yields 186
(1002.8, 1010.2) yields 301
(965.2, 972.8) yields 151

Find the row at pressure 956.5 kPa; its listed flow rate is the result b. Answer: 267.6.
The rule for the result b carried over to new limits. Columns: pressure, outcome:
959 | 261.1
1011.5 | 285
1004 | 291.8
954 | 271.3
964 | 197.2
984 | 169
